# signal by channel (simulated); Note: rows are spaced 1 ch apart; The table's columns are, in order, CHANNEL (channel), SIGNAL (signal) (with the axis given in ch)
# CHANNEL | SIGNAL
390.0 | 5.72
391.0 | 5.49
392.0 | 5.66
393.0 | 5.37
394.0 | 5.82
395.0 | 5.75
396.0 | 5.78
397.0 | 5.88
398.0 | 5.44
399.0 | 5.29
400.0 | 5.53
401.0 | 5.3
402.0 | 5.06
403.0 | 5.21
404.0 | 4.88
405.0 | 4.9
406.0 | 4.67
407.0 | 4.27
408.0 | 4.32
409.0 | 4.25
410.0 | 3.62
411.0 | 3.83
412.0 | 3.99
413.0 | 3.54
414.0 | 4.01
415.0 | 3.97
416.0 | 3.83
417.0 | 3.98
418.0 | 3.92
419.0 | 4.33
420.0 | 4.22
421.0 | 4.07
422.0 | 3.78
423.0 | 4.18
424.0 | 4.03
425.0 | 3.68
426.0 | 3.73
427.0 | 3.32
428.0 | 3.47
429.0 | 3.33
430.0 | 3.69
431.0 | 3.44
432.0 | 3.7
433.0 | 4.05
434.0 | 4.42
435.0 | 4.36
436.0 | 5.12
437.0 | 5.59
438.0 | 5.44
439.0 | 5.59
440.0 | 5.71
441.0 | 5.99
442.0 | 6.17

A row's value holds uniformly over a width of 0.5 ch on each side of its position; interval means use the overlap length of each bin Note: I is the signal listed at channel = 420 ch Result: 4.22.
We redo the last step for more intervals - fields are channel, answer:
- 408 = 4.32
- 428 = 3.47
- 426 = 3.73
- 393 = 5.37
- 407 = 4.27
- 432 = 3.7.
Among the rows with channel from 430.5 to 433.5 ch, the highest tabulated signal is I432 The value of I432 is 4.05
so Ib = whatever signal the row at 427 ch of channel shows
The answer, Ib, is 3.32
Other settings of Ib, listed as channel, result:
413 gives 3.54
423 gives 4.18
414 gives 4.01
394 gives 5.82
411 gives 3.83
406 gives 4.67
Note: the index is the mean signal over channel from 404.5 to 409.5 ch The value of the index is 4.48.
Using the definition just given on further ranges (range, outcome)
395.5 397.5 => 5.83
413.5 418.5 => 3.94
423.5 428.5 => 3.65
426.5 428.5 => 3.4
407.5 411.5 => 4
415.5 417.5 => 3.91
